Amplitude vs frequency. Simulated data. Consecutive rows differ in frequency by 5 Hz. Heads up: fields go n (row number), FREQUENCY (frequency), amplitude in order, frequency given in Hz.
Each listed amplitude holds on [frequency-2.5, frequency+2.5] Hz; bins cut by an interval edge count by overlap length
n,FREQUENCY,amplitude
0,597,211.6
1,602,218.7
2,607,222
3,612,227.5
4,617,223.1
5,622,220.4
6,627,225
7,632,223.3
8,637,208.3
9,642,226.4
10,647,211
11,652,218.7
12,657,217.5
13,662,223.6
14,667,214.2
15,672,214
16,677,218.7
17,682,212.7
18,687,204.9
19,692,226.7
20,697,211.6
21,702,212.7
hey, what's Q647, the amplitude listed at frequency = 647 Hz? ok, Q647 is 211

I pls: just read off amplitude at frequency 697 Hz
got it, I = 211.6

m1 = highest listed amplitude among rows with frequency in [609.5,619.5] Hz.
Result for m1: 227.5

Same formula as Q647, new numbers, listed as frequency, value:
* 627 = 225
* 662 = 223.6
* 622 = 220.4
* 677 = 218.7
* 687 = 204.9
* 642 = 226.4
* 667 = 214.2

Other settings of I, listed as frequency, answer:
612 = 227.5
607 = 222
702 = 212.7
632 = 223.3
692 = 226.7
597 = 211.6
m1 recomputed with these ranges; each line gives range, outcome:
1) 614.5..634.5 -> 225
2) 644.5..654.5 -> 218.7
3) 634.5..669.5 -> 226.4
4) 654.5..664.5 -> 223.6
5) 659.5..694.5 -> 226.7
